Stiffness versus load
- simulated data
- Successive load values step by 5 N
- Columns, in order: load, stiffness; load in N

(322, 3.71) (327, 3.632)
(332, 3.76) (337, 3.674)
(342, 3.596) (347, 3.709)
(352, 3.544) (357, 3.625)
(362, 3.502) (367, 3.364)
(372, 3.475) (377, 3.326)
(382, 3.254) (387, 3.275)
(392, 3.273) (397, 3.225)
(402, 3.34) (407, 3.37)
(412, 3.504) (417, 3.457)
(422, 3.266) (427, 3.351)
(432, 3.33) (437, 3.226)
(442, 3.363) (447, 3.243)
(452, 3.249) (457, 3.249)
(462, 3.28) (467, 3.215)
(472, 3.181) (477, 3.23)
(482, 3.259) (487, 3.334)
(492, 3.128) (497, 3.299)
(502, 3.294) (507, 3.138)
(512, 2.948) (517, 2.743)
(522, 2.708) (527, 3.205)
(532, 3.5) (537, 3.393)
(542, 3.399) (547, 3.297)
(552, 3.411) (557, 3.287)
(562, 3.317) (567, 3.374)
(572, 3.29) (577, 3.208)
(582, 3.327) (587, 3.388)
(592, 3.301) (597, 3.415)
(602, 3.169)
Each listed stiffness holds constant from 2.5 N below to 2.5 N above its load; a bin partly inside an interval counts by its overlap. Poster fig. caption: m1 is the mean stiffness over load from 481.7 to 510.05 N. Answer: 3.23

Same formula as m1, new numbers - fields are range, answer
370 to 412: 3.33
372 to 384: 3.33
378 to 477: 3.3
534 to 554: 3.38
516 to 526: 2.79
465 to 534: 3.15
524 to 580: 3.33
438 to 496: 3.25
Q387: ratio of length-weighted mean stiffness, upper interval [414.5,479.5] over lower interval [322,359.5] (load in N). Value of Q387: 0.90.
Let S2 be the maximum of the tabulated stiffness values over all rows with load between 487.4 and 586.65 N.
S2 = 3.5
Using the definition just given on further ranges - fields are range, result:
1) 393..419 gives 3.504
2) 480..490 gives 3.334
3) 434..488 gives 3.363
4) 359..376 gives 3.502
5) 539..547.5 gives 3.399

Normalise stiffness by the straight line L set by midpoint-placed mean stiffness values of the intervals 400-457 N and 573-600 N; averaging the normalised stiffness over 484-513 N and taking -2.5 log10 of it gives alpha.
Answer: 0.04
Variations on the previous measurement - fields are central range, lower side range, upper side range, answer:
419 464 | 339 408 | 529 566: 0.038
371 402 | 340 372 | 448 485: 0.053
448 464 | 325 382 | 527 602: 0.062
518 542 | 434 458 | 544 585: 0.036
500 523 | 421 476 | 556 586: 0.108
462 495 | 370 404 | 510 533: -0.047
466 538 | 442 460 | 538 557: 0.050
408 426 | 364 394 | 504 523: -0.062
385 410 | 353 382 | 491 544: 0.028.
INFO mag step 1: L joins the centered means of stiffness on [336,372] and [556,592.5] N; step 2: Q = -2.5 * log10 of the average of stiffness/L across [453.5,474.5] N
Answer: 0.067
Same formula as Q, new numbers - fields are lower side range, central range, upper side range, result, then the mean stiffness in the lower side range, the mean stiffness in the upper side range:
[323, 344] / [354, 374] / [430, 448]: 0.02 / 3.67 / 3.29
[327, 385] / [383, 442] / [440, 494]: 0.02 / 3.53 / 3.25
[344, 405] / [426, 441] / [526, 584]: 0.03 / 3.41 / 3.34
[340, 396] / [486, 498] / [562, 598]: 0.04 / 3.44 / 3.32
